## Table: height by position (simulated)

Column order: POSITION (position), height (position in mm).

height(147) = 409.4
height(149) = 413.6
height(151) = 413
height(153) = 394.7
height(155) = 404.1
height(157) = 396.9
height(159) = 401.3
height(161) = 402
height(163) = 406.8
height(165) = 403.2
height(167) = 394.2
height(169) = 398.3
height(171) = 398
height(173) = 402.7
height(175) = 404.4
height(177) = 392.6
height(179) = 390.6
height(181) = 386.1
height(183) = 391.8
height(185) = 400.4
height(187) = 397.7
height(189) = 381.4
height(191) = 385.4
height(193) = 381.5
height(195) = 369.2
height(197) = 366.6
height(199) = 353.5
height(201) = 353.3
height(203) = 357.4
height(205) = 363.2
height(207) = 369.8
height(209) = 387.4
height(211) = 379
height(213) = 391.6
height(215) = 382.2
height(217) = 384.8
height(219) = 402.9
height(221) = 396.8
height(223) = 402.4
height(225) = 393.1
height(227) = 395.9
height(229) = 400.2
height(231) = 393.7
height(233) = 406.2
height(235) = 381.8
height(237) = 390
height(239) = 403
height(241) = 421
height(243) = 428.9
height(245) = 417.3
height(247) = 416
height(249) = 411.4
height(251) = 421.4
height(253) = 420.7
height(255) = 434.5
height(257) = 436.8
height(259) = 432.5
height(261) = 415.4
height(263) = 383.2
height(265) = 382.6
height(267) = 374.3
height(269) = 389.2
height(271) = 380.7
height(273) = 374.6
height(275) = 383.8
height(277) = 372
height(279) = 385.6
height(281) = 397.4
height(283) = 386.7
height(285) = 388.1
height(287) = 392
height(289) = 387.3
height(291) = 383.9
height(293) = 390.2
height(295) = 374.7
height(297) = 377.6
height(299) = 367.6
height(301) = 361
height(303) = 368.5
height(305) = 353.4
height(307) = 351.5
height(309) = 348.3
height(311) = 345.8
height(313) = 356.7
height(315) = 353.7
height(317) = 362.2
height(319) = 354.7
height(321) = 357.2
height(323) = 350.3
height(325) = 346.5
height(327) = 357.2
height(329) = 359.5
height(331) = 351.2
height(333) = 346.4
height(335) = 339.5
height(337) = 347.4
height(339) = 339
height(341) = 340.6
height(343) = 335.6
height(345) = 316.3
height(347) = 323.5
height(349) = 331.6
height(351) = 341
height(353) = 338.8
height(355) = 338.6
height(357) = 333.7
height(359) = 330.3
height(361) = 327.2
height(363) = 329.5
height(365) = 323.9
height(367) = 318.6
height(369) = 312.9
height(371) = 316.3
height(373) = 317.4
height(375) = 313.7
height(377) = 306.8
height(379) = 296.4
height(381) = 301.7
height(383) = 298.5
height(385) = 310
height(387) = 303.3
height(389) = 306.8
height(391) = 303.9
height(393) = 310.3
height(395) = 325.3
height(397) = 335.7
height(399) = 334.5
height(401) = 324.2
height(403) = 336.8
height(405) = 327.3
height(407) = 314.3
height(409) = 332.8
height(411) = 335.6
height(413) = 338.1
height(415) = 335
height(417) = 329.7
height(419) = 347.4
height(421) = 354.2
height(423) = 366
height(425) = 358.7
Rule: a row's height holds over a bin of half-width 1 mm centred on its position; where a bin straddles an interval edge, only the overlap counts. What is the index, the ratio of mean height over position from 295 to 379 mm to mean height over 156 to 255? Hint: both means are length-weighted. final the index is 0.9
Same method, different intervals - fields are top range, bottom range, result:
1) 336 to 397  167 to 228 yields 0.83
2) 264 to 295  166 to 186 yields 0.97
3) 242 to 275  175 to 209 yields 1.07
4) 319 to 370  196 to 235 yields 0.88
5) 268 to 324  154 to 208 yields 0.96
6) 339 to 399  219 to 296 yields 0.80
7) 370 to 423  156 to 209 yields 0.83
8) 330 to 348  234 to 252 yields 0.82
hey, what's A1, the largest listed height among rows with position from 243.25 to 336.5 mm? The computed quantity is 436.8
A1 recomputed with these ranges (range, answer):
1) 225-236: 406.2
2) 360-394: 329.5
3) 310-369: 362.2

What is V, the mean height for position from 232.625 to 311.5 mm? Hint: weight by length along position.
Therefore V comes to 391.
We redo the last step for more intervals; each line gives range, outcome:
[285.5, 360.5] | 353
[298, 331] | 356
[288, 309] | 370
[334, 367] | 333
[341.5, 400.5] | 320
